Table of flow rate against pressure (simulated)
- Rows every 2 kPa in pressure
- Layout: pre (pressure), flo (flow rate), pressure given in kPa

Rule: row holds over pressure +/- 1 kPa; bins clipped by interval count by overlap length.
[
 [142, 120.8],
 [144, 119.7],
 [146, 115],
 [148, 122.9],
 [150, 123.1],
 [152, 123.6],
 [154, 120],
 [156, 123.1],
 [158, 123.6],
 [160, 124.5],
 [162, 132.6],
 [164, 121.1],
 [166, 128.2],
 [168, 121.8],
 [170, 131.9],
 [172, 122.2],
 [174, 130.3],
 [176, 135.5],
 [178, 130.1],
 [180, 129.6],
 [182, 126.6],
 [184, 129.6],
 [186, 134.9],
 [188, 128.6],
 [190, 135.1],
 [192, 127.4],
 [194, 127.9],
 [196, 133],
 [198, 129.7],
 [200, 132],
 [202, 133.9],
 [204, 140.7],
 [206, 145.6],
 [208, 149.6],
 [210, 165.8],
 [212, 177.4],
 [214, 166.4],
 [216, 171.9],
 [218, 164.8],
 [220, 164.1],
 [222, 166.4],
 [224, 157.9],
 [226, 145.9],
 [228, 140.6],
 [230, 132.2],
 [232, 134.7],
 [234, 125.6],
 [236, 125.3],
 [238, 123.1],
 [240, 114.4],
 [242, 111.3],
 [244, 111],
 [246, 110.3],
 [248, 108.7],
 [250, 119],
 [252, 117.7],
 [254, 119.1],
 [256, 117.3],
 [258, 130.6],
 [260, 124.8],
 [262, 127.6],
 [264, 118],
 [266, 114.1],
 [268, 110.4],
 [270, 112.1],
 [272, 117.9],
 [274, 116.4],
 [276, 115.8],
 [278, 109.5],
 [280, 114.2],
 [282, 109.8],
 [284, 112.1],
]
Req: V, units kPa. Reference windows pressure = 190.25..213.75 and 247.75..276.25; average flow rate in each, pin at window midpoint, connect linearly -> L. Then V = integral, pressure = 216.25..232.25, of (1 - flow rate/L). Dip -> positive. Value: -2.3 kPa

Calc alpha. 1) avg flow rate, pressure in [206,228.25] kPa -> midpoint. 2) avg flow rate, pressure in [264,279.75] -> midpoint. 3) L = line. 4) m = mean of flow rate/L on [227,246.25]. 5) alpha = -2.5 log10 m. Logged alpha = 0.17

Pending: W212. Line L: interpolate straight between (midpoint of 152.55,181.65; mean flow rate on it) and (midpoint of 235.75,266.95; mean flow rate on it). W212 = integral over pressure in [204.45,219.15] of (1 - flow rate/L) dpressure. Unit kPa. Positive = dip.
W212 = -4.83 kPa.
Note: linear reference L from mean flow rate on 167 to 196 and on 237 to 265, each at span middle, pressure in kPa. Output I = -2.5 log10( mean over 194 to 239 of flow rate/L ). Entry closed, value -0.18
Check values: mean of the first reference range 130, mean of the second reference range 118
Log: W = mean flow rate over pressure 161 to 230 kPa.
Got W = 140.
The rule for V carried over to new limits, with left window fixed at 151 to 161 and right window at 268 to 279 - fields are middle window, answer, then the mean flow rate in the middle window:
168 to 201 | -2.5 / 130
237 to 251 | 0.3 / 114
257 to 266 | -0.7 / 124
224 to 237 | -2.1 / 136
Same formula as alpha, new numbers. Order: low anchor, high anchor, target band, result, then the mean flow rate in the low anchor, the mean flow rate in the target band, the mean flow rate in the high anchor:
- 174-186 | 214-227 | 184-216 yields 0.03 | 131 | 142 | 162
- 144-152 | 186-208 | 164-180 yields -0.01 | 121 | 128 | 134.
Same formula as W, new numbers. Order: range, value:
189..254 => 138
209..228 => 163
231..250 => 118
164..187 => 129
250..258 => 120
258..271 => 119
